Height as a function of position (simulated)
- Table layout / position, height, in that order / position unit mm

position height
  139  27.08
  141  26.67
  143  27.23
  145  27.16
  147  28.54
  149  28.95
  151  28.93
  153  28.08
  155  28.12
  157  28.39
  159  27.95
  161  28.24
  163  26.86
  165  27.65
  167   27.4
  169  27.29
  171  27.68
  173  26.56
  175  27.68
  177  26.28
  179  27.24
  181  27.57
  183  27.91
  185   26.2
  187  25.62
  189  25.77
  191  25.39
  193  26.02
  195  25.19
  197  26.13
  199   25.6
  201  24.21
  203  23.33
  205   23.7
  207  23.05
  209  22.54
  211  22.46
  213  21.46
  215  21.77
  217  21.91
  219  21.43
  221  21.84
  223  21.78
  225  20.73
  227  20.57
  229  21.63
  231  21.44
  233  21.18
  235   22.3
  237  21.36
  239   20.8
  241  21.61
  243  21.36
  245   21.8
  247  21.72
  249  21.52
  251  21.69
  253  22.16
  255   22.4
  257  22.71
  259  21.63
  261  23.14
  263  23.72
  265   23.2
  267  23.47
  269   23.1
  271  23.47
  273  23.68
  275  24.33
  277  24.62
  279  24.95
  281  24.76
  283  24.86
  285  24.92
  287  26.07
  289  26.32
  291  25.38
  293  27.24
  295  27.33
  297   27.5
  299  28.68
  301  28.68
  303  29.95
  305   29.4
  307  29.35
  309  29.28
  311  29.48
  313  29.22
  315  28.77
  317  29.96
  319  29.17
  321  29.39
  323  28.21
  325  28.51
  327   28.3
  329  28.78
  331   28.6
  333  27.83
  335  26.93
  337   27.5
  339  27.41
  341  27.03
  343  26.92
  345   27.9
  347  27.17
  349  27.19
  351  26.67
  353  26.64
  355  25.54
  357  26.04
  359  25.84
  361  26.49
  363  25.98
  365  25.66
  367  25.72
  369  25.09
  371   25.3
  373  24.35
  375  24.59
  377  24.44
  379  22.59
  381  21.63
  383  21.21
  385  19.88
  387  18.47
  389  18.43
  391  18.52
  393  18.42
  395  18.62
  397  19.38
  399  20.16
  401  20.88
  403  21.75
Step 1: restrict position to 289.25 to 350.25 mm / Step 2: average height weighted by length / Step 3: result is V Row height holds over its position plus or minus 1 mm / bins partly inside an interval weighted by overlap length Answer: 28.2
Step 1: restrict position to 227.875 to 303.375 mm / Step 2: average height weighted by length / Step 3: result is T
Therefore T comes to 23.8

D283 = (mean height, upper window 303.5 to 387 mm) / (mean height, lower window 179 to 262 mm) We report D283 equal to 1.2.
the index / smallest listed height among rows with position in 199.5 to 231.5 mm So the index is 20.57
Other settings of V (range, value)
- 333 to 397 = 24.3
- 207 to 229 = 21.7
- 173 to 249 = 23.5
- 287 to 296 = 26.5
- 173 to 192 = 26.6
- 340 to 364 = 26.6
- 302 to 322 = 29.4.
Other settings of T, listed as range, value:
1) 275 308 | 26.8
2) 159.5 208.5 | 26.2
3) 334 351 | 27.2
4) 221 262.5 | 21.7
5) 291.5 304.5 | 28.2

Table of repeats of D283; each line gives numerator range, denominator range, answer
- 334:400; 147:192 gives 0.88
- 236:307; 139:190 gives 0.89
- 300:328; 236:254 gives 1.35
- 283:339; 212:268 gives 1.29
